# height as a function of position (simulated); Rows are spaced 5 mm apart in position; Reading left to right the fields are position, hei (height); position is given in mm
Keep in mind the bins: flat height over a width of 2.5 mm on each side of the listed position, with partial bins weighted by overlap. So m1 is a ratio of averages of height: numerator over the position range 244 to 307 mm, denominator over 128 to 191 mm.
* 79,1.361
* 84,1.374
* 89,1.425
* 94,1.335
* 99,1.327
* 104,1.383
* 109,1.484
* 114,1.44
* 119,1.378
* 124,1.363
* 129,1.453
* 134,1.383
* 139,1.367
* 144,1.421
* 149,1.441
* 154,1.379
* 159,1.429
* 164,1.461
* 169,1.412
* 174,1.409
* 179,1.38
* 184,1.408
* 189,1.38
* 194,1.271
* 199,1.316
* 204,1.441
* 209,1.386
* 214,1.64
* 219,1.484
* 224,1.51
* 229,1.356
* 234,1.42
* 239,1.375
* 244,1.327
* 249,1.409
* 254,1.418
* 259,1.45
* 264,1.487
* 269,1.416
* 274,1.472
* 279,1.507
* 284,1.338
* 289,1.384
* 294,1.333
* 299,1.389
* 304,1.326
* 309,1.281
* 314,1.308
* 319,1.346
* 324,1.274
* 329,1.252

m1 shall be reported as 1.0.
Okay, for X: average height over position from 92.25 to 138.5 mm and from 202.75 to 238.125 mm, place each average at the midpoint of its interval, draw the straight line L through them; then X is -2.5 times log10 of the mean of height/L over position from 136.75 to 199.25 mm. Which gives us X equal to 0.03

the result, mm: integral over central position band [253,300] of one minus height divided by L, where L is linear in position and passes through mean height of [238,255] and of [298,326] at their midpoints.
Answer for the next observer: -2.4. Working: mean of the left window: 1.38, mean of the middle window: 1.42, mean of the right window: 1.32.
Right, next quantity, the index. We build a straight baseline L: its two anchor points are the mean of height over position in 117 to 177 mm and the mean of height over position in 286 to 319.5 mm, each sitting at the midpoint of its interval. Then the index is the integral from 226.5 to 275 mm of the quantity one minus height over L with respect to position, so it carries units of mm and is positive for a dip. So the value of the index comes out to -1.8 mm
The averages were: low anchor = 1.41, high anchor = 1.34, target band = 1.41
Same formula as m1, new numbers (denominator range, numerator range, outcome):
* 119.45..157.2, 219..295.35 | 1.01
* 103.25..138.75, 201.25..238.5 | 1.03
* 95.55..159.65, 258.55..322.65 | 0.99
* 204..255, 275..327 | 0.94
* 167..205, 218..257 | 1.03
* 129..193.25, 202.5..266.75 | 1.02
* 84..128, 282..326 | 0.96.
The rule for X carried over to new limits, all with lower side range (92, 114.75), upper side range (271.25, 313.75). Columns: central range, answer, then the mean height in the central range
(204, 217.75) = -0.09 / 1.5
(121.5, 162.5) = -0.01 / 1.41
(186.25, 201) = 0.05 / 1.32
